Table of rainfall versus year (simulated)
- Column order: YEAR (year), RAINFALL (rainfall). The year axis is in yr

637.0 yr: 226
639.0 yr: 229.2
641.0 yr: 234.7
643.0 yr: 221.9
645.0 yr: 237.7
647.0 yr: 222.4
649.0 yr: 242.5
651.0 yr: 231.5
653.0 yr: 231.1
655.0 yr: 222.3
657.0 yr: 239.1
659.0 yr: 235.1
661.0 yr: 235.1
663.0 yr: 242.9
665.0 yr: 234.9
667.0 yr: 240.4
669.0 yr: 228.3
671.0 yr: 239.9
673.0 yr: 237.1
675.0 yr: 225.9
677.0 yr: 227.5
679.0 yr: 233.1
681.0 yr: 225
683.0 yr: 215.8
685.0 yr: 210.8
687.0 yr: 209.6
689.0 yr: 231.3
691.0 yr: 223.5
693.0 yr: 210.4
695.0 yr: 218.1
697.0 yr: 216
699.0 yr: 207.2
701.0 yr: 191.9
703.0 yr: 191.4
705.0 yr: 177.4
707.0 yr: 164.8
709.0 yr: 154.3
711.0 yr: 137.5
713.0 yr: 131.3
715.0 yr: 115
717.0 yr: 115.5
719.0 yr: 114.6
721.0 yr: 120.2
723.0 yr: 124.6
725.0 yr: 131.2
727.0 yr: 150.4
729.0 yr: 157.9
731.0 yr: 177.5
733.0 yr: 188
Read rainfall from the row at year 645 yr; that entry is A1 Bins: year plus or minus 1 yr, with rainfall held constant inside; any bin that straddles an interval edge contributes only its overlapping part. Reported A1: 237.7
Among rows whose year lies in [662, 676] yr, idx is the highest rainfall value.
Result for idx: 242.9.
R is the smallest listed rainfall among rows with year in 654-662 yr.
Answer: 222.3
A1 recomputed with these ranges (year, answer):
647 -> 222.4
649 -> 242.5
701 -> 191.9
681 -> 225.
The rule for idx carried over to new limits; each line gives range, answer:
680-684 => 225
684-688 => 210.8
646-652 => 242.5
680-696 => 231.3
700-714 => 191.9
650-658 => 239.1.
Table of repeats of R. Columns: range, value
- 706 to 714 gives 131.3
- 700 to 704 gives 191.4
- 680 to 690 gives 209.6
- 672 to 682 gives 225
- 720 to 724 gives 120.2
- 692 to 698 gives 210.4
